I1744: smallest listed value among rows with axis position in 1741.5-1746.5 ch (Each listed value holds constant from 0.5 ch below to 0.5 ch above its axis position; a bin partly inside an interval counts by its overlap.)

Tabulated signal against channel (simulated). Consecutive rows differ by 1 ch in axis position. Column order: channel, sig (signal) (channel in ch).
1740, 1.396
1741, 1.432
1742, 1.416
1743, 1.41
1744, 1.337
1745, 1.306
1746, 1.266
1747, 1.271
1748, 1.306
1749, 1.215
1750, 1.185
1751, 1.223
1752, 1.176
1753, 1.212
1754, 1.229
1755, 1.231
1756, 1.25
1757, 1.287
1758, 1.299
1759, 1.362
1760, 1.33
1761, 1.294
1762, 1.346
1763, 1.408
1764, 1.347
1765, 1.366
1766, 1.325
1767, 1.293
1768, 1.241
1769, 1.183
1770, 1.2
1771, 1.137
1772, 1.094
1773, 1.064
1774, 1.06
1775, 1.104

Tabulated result 1.266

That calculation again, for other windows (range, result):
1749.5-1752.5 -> 1.176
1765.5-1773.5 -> 1.064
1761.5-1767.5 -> 1.293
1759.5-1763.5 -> 1.294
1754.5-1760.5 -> 1.231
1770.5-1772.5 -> 1.094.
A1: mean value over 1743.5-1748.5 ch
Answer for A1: 1.3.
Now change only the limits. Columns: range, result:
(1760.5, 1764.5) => 1.35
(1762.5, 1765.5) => 1.37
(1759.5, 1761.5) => 1.31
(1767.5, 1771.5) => 1.19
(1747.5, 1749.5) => 1.26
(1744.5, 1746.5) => 1.29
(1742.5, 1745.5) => 1.35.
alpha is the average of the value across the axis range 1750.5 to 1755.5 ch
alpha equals 1.21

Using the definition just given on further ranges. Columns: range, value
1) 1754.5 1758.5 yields 1.27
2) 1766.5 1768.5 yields 1.27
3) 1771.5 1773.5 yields 1.08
